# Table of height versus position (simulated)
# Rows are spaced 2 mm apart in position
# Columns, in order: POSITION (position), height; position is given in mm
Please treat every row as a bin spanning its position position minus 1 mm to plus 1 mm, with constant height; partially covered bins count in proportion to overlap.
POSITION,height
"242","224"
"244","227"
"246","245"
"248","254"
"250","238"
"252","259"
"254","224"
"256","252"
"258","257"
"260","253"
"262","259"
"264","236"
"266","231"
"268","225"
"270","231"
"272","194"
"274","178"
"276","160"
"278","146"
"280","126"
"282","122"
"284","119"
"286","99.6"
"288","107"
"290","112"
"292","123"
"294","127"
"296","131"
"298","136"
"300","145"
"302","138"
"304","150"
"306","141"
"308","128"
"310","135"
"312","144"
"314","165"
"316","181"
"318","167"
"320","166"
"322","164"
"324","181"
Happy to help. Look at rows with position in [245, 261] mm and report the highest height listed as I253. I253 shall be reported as 259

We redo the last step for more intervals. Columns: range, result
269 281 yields 231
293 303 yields 145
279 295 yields 127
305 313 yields 144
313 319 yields 181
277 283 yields 146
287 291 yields 112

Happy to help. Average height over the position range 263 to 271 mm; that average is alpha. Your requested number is 231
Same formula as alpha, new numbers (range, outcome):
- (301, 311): 138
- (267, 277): 198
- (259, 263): 256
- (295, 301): 137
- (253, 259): 244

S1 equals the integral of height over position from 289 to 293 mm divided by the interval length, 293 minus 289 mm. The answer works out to 118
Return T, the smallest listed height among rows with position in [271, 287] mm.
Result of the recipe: 99.6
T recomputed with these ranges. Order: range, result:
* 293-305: 127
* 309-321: 135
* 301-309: 128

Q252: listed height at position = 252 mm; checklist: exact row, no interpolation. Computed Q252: 259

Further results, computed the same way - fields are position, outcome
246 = 245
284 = 119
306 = 141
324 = 181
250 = 238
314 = 165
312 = 144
